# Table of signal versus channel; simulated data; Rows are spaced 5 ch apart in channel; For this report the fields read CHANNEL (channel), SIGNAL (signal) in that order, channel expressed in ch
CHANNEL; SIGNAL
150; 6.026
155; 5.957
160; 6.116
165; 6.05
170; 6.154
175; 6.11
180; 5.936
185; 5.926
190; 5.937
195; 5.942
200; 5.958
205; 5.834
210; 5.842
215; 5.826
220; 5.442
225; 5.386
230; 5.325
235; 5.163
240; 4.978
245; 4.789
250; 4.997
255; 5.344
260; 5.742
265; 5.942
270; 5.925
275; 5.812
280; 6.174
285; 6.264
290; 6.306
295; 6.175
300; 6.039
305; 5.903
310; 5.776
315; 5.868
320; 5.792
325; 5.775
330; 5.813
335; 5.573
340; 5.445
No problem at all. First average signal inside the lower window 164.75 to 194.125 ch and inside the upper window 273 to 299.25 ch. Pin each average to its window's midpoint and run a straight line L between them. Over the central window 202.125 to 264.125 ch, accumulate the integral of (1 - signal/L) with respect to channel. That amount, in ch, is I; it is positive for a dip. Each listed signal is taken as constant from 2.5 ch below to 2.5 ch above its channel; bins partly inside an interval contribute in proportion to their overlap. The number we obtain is 6.9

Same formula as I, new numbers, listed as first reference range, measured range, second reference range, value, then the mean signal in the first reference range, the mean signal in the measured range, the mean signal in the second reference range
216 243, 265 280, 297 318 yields -0.82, 5.28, 5.93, 5.9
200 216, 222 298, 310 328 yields 2.71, 5.85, 5.62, 5.81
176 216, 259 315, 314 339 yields -2.08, 5.91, 6.01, 5.74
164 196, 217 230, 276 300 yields 1.43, 6.01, 5.41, 6.18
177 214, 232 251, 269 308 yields 3.18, 5.91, 4.99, 6.08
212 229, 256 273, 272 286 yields 0.31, 5.54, 5.82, 6.06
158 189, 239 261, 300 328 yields 2.92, 6.04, 5.14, 5.84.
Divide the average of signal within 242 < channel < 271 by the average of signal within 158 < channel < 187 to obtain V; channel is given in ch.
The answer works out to 0.9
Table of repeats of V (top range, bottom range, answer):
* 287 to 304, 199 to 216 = 1.05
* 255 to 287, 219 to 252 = 1.15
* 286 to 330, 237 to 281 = 1.08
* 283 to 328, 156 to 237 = 1.03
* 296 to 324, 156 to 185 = 0.97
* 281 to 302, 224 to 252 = 1.22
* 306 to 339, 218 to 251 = 1.12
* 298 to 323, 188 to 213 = 0.99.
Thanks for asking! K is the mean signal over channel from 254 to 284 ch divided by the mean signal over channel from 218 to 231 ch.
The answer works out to 1.09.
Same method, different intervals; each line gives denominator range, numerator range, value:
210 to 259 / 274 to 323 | 1.14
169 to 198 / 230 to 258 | 0.85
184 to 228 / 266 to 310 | 1.05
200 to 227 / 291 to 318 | 1.05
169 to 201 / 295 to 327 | 0.98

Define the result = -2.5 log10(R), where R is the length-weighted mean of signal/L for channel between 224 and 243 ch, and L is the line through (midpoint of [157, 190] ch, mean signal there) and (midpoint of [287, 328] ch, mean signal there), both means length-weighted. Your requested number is 0.16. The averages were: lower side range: 6.04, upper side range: 5.96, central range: 5.19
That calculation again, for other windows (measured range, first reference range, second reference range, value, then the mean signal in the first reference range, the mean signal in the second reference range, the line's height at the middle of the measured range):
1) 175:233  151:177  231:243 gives -0.045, 6.07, 5.09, 5.54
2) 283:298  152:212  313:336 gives -0.075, 5.98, 5.77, 5.82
